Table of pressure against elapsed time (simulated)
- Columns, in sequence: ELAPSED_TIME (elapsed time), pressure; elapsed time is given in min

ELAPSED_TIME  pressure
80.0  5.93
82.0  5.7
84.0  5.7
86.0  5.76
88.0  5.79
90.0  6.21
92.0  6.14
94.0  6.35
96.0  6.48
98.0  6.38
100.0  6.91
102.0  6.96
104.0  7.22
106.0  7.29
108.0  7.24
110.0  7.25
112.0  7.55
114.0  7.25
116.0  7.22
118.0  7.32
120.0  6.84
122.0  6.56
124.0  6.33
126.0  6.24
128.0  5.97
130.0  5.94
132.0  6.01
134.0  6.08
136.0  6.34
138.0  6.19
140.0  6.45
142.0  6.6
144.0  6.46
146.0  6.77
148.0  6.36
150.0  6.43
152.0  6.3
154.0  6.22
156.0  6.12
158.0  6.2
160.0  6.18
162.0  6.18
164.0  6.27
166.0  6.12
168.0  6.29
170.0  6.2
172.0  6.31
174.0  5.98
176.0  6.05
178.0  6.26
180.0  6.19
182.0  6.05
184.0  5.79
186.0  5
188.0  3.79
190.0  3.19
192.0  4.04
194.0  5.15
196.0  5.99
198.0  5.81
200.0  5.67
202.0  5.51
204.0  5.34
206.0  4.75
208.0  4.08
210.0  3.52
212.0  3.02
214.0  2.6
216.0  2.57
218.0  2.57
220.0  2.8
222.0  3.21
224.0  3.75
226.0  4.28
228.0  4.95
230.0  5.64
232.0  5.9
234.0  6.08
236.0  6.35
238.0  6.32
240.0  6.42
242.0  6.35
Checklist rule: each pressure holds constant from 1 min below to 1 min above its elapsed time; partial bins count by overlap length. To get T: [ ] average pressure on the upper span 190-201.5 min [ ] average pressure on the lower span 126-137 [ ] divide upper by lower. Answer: 0.8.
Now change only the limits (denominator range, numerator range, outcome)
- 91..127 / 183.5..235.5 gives 0.65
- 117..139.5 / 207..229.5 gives 0.54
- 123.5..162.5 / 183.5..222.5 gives 0.67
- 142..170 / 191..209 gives 0.82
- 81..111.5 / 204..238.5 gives 0.65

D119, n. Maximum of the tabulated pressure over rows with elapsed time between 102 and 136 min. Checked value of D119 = 7.55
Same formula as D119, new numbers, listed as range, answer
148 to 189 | 6.43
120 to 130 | 6.84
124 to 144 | 6.6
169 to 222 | 6.31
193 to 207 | 5.99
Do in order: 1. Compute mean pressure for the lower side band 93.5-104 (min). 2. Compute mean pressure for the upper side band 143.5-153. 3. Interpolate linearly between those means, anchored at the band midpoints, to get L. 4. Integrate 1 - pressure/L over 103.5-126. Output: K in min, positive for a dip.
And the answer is -1.5 min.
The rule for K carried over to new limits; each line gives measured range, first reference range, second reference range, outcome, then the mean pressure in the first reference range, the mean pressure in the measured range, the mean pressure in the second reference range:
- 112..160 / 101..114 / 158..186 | 2.0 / 7.25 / 6.46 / 6.1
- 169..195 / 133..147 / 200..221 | -2.8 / 6.41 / 5.38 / 3.77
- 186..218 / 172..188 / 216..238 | 5.7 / 5.8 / 4.3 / 4.54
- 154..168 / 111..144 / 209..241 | -0.9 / 6.55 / 6.19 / 4.37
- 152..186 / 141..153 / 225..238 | 0.7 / 6.49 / 6.12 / 5.59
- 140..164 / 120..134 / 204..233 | -3.3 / 6.22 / 6.35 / 3.88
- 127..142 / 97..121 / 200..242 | 0.8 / 7.12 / 6.17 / 4.56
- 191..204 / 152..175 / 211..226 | -3.6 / 6.19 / 5.36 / 3.02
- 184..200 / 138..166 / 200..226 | -0.8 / 6.34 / 4.84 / 3.75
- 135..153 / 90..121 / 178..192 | -1.3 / 6.94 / 6.43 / 5.02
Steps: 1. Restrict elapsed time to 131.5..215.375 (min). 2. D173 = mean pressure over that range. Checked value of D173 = 5.6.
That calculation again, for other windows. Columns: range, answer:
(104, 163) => 6.56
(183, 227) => 4.2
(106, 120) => 7.27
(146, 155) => 6.38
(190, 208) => 5.1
